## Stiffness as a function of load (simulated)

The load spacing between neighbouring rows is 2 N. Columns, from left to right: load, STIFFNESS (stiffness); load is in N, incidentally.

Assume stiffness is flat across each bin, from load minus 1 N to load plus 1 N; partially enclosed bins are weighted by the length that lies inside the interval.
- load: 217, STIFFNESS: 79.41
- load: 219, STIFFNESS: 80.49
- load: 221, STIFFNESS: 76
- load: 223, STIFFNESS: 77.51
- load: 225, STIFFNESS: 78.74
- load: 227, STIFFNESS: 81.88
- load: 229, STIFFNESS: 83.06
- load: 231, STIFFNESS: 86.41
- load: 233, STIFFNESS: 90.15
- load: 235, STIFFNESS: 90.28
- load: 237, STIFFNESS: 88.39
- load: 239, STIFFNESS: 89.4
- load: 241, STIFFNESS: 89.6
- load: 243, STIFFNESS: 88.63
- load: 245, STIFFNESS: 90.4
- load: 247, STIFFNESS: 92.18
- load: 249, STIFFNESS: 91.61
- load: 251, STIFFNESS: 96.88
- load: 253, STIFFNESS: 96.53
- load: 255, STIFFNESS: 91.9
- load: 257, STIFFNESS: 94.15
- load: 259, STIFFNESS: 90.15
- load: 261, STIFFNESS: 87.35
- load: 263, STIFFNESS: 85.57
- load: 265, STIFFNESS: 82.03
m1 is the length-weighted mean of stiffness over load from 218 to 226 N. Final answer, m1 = 78.2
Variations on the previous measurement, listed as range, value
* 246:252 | 93.6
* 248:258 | 94.2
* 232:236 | 90.2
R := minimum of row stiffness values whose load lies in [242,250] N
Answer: 88.63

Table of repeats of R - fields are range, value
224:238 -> 78.74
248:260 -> 90.15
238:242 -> 89.4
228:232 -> 83.06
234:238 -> 88.39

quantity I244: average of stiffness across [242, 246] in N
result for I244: 89.5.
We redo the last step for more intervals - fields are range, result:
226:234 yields 85.4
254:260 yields 92.1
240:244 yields 89.1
